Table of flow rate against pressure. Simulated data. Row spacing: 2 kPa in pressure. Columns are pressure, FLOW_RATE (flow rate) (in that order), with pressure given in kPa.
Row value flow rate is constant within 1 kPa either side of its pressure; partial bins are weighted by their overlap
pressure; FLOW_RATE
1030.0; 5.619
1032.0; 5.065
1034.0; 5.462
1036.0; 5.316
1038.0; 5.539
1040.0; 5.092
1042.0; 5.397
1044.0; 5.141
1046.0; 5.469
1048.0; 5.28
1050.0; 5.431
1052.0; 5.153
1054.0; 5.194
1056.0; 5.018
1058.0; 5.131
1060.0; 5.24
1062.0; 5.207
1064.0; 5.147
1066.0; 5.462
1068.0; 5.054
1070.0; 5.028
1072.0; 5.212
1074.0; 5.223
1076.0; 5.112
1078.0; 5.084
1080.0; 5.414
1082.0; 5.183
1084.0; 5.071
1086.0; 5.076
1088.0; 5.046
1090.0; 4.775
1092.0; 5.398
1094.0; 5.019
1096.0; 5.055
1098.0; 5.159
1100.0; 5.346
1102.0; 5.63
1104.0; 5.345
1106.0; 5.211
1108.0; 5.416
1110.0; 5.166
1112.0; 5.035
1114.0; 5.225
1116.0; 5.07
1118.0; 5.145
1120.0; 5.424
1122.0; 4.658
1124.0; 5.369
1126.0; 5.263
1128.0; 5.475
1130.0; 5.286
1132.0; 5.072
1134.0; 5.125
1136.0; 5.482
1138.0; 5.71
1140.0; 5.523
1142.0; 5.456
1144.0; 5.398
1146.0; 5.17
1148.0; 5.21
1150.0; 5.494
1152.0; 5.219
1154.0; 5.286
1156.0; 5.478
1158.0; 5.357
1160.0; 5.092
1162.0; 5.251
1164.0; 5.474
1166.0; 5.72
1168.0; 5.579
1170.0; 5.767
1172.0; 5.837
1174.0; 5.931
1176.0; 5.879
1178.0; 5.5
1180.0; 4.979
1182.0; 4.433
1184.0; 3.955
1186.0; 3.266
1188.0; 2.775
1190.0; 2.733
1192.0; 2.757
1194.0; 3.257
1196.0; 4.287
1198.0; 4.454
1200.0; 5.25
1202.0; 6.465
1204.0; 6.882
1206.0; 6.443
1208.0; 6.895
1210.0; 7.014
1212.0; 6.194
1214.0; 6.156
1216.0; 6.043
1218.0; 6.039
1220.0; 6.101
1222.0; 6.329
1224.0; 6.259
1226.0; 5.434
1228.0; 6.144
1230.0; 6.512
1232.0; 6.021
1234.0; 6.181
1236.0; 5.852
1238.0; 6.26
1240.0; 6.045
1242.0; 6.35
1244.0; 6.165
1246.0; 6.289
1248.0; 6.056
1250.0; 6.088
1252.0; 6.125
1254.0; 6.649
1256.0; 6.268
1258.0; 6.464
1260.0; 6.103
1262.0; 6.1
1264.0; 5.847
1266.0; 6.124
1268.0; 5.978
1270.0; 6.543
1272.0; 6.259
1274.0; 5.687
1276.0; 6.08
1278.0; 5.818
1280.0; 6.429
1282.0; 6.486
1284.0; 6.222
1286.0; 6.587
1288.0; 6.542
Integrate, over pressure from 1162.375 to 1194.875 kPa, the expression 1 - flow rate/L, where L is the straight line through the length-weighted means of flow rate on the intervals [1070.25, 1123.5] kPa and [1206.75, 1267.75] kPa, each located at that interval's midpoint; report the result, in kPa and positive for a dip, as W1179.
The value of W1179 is 6.3 kPa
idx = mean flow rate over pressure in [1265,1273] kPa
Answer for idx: 6.23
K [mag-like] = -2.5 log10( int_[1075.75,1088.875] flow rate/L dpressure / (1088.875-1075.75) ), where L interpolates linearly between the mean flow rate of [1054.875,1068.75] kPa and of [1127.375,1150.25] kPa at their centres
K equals 0.02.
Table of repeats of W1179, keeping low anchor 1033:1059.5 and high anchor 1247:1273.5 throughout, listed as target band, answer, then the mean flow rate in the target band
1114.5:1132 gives 1.3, 5.2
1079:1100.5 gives 1.3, 5.14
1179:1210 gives 6.6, 4.67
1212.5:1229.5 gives -0.2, 6.08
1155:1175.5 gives 0.8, 5.56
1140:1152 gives 0.7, 5.35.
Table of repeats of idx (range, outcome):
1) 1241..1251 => 6.19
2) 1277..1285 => 6.24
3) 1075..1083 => 5.2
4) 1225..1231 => 6.03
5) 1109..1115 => 5.14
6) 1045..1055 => 5.31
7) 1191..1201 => 4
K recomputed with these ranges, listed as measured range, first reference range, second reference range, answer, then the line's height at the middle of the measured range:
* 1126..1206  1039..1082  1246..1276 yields 0.13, 5.71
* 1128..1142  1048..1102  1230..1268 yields 0.03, 5.52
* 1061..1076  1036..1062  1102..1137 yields 0.01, 5.25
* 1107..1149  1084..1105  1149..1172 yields 0.01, 5.32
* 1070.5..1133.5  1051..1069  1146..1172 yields 0.02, 5.28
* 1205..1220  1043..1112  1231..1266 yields -0.07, 5.96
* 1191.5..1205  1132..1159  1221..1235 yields 0.21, 5.85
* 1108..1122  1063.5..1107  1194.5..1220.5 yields 0.04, 5.37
